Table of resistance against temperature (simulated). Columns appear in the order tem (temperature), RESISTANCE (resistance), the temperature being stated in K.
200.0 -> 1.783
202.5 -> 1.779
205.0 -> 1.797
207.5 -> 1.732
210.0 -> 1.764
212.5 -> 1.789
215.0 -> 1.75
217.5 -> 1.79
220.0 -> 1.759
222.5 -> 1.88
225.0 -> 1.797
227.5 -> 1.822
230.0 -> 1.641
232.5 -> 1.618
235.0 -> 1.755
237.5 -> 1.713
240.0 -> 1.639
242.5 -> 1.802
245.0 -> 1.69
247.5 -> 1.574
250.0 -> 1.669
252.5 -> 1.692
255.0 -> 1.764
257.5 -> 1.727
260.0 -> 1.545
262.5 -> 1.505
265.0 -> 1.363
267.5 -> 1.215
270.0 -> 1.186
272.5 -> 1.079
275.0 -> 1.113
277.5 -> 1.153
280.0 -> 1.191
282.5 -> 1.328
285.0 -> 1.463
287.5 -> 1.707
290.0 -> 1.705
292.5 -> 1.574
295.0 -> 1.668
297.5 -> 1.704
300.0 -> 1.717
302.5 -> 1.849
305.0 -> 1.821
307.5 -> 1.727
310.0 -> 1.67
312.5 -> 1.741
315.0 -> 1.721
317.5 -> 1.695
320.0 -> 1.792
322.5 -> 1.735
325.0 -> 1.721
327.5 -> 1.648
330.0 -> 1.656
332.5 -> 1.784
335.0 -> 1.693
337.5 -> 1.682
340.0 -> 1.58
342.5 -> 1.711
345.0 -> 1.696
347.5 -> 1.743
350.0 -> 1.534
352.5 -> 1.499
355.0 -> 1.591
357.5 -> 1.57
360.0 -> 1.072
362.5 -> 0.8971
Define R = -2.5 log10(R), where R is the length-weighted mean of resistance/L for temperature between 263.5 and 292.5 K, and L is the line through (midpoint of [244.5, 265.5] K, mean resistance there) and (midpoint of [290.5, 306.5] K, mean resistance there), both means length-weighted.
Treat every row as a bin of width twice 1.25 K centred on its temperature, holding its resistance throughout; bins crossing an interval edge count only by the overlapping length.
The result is 0.25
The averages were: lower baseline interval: 1.62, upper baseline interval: 1.72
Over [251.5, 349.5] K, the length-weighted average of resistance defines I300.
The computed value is 1.59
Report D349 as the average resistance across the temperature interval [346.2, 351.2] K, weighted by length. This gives 1.64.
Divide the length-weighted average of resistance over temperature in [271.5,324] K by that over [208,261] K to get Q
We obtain 0.92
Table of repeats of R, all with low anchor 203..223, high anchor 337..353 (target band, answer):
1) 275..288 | 0.275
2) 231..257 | 0.034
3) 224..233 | 0.023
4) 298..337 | -0.039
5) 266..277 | 0.432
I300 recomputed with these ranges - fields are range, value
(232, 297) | 1.52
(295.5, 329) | 1.73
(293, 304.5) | 1.73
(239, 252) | 1.68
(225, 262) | 1.69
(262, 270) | 1.32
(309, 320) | 1.72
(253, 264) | 1.63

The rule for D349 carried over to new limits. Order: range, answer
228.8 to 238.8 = 1.68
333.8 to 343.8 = 1.67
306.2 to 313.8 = 1.71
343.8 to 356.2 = 1.61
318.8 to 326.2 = 1.75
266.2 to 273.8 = 1.16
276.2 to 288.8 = 1.37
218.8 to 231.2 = 1.78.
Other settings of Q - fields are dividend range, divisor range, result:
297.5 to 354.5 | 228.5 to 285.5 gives 1.13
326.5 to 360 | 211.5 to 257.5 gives 0.94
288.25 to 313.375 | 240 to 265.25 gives 1.04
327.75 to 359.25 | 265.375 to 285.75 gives 1.35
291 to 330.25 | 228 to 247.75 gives 1.02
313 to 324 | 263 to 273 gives 1.40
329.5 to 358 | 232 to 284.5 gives 1.11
